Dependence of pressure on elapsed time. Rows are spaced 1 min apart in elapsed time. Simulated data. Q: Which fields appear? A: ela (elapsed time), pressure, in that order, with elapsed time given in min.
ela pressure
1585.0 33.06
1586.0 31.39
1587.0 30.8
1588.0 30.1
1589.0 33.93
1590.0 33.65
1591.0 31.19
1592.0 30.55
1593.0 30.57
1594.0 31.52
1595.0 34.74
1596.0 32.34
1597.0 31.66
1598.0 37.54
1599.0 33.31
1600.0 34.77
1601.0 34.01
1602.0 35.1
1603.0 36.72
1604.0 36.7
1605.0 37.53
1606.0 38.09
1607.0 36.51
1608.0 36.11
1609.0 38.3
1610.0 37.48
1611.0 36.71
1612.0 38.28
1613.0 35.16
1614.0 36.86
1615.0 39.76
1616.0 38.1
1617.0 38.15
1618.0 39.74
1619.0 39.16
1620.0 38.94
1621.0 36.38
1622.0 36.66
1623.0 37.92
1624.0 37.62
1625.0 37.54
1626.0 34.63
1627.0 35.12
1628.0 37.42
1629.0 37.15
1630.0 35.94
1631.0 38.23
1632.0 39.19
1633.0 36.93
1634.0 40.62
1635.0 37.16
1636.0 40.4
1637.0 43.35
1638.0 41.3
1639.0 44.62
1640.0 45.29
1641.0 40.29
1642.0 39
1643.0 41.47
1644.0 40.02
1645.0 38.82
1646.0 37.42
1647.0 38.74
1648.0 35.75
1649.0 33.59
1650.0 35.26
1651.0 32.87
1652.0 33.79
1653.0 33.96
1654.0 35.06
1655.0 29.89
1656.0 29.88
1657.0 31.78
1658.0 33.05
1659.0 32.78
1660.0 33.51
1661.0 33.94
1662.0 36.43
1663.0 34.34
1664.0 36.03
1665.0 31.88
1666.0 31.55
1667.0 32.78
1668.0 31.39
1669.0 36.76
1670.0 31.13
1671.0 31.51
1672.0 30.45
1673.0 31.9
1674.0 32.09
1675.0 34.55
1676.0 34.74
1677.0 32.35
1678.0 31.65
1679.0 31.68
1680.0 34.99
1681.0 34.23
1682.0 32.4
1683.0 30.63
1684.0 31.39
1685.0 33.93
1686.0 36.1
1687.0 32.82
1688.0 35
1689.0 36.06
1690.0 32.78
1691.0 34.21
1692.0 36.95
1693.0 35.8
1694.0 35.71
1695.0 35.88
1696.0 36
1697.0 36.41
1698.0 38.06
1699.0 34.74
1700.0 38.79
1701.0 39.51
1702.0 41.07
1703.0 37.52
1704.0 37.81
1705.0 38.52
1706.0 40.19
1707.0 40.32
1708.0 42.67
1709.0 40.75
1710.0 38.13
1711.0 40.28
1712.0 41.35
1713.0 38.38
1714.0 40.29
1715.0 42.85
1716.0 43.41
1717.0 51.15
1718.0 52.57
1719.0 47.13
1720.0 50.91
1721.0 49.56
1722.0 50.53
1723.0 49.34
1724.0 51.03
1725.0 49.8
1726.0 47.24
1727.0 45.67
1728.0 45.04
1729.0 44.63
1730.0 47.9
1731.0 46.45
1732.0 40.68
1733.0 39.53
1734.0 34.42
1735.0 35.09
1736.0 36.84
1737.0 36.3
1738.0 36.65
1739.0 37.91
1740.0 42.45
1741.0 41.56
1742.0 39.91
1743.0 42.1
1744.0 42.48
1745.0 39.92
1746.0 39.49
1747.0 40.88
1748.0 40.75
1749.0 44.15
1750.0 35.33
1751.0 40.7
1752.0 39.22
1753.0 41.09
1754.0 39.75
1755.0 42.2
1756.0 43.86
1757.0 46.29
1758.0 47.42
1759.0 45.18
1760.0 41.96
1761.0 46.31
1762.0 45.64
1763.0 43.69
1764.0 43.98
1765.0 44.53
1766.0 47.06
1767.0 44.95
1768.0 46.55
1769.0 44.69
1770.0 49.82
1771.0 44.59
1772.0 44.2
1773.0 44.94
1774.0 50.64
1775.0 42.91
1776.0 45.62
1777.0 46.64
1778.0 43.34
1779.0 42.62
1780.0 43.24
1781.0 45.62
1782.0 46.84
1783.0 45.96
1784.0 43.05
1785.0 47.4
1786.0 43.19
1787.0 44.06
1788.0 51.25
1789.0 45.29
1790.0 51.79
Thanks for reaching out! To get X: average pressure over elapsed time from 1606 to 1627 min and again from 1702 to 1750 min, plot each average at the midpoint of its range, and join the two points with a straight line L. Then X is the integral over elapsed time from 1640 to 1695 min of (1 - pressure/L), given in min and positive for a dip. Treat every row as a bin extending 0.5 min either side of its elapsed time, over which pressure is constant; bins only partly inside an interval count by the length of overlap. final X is 7.5 min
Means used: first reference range 37.5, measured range 34.3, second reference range 42.5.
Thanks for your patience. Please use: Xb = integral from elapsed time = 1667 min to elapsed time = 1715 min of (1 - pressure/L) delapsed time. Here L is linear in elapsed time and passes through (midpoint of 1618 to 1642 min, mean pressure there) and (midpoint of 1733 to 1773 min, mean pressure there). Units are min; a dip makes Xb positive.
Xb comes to 5.5 min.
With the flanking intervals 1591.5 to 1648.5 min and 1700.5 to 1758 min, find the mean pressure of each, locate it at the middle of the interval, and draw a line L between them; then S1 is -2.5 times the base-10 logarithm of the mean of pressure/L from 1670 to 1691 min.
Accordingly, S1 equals 0.211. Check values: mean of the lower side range 37.4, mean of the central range 33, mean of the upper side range 42.4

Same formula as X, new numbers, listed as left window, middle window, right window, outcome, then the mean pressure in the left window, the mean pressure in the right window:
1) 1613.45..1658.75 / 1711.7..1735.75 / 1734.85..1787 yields -2.2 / 37.4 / 43.1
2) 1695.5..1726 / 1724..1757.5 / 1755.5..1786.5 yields 1.8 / 42.7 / 45.2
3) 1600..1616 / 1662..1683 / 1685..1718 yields 2.8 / 36.9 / 38.6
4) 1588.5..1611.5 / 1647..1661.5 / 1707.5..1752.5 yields 1.8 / 34.7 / 42.7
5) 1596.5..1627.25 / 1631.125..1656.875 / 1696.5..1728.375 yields 0.7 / 36.8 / 43.1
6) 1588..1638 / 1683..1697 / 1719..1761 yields 1.9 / 36.4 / 42.8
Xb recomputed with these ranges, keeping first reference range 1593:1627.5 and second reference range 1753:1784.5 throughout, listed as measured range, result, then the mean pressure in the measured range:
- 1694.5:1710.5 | 1.1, 38.5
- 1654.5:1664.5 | 1.5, 33.2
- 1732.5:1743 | 1.2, 38.3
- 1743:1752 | 0.7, 40.5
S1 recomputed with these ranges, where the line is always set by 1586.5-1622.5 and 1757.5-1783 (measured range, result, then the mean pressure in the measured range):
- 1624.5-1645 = -0.056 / 39.3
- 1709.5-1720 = -0.047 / 43.9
